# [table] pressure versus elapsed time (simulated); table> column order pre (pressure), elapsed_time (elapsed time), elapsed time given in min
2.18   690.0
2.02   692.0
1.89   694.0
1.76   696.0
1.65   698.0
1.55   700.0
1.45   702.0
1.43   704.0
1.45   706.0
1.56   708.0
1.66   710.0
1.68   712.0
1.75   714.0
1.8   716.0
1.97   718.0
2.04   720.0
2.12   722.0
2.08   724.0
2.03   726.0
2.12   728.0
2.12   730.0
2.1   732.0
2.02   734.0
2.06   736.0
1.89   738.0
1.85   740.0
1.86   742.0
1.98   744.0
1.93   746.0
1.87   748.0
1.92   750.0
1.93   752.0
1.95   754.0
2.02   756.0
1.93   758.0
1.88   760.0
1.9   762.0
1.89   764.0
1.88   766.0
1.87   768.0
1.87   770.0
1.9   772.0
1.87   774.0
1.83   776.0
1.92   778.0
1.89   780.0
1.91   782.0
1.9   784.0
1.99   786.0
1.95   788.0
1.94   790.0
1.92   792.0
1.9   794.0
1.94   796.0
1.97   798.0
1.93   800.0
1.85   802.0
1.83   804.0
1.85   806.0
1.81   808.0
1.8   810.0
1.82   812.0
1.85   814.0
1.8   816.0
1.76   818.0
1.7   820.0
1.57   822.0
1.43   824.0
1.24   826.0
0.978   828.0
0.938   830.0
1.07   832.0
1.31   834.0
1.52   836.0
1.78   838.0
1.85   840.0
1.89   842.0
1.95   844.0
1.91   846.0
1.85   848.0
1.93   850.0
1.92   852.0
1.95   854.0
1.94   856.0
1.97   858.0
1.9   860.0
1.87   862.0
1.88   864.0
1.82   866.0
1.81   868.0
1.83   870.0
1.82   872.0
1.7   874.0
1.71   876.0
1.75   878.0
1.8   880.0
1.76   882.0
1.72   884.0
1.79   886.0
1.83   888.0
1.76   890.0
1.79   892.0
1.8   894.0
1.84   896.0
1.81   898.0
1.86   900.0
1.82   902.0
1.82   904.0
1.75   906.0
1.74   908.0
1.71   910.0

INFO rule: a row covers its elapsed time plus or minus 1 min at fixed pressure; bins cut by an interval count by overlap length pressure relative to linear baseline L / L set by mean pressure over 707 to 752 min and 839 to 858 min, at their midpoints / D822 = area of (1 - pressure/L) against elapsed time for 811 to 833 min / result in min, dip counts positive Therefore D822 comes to 5.1 min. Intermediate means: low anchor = 1.93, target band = 1.47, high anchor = 1.91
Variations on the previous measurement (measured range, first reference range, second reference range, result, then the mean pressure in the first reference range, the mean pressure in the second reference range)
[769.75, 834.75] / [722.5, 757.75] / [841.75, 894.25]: 6.2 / 1.98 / 1.84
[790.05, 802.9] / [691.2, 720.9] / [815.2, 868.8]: -1.7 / 1.71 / 1.69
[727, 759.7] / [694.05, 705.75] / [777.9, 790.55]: -3.9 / 1.59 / 1.93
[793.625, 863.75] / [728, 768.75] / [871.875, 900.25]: 4.5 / 1.95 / 1.78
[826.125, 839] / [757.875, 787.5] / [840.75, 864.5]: 4.3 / 1.9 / 1.91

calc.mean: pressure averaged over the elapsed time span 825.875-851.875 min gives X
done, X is 1.58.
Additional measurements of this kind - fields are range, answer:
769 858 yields 1.77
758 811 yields 1.89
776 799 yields 1.93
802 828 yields 1.68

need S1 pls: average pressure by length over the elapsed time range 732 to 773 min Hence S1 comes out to 1.92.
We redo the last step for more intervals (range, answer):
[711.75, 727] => 1.95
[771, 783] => 1.89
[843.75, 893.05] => 1.84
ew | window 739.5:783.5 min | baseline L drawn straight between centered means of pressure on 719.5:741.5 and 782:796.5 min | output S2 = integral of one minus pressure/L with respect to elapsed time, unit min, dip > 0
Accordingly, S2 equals 1.7 min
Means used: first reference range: 2.03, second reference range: 1.93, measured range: 1.9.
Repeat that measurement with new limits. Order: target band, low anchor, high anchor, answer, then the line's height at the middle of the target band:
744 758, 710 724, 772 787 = -0.3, 1.9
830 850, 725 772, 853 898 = 2.1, 1.86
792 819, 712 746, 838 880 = 0.7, 1.91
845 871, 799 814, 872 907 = -1.2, 1.81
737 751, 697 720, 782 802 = -1.0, 1.77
